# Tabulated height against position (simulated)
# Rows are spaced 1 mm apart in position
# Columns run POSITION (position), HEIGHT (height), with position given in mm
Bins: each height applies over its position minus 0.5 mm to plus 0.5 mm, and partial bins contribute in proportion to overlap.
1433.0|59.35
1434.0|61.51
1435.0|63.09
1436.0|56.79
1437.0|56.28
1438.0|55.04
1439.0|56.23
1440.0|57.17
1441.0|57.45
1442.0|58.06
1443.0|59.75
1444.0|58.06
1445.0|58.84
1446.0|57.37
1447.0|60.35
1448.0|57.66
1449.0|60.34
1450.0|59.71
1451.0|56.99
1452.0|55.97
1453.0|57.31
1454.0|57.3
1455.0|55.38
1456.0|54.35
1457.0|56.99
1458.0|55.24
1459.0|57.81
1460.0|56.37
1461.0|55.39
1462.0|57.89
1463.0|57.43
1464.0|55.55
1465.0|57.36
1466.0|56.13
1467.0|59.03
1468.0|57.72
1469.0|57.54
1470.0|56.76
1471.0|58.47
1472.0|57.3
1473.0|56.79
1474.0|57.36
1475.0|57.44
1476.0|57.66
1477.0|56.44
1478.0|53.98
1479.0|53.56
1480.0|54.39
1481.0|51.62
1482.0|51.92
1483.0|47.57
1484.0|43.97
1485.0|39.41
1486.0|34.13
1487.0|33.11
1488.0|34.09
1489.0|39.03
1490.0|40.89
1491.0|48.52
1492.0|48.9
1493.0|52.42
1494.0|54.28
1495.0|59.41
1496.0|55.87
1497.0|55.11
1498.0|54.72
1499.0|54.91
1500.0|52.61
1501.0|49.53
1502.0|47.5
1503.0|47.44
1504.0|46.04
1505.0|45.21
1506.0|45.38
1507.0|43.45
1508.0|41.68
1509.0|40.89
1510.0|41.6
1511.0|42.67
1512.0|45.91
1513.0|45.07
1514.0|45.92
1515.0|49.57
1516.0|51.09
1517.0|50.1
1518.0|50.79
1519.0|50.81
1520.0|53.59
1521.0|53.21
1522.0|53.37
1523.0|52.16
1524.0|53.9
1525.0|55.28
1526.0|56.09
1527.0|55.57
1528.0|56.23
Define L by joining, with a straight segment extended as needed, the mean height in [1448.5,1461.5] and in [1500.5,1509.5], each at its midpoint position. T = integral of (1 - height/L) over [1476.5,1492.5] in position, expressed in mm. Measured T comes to 1.4 mm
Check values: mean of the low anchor 56.9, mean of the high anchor 45.2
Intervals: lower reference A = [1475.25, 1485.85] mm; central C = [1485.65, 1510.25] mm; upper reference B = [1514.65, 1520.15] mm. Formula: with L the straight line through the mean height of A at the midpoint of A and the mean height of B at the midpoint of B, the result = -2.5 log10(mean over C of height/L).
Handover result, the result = 0.09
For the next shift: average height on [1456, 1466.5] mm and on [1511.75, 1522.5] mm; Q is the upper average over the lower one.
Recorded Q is 0.9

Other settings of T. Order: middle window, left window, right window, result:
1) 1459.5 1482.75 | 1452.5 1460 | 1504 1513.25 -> -1.52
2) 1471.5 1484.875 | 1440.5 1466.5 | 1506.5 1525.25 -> 0.10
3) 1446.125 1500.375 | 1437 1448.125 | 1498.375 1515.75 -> -1.21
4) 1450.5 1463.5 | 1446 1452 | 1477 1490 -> -0.25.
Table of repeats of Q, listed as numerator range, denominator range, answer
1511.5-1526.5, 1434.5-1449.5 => 0.88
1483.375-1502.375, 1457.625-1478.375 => 0.83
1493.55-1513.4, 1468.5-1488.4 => 0.95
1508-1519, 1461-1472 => 0.81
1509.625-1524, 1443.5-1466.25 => 0.86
